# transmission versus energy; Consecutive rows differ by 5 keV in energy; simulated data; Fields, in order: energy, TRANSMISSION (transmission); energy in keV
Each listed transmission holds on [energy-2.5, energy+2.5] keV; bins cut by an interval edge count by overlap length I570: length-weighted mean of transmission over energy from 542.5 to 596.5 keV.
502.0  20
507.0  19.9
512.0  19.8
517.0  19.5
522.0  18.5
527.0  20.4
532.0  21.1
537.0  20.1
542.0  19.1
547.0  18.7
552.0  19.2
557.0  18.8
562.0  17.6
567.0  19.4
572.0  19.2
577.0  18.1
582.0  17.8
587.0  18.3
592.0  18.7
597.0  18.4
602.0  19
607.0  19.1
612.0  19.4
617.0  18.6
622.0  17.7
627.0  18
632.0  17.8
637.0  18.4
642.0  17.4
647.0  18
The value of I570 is 18.6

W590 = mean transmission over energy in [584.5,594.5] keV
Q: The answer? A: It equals 18.5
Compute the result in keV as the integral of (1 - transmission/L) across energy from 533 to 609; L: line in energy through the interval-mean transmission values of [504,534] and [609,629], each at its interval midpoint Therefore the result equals 1.24 keV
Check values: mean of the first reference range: 19.8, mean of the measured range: 18.8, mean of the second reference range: 18.5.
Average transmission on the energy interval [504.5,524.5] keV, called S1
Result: 19.4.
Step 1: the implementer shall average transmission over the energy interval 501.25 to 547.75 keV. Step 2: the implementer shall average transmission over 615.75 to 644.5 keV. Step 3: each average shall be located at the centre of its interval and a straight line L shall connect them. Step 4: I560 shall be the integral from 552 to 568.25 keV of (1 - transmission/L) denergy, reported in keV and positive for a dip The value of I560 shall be 0.4 keV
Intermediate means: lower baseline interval 19.7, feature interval 18.6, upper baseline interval 18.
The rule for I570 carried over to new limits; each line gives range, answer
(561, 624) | 18.6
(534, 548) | 19.4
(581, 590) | 18.1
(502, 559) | 19.6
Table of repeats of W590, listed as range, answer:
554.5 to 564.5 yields 18.2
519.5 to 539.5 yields 20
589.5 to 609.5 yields 18.8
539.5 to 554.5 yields 19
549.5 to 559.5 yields 19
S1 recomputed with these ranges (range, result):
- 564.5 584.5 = 18.6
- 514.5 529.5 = 19.5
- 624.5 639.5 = 18.1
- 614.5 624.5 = 18.1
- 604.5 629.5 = 18.6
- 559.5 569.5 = 18.5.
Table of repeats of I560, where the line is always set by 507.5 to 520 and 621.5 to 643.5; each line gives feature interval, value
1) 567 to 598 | 0.23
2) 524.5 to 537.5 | -0.81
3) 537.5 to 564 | 0.41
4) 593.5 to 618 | -0.83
